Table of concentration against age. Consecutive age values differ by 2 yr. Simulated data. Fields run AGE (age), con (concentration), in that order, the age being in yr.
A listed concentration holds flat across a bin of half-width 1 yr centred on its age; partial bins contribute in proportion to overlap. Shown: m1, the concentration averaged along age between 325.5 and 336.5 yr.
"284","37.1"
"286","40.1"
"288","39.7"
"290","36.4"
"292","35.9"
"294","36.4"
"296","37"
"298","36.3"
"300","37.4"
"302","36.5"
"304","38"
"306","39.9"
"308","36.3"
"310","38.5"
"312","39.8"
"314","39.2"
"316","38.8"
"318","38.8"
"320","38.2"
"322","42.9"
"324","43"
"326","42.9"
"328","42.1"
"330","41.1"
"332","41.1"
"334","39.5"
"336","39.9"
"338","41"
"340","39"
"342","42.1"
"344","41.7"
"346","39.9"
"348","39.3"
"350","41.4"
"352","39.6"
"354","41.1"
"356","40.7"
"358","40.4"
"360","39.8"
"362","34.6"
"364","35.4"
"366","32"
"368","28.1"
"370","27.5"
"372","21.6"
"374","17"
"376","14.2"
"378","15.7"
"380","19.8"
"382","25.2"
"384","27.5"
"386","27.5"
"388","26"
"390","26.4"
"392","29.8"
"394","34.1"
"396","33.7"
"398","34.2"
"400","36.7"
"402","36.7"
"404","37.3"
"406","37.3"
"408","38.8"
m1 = 41.1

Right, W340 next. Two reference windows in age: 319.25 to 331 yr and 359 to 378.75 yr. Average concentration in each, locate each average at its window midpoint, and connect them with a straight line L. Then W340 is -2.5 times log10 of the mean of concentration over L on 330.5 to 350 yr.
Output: -0.113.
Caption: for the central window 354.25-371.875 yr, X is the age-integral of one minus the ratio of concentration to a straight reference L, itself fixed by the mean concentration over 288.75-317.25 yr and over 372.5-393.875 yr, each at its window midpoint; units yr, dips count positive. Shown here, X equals -4.8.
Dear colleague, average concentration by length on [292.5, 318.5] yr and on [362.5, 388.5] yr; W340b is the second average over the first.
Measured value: 0.65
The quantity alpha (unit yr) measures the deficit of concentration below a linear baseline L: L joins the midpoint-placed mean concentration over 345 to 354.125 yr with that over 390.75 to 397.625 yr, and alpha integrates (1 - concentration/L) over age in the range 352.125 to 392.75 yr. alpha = 8.6 yr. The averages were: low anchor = 40.2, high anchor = 32.5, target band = 28.7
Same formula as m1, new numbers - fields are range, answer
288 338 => 39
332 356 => 40.5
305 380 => 36.4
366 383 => 21.8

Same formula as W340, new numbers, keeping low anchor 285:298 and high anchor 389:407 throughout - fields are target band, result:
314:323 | -0.086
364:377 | 0.394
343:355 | -0.140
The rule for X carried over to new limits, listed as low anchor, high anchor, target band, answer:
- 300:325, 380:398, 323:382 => -1.92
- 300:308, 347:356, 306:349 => -1.26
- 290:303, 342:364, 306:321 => -0.43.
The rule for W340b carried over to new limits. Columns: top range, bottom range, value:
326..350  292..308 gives 1.10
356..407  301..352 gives 0.74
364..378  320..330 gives 0.56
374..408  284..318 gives 0.76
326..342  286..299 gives 1.10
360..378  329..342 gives 0.65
